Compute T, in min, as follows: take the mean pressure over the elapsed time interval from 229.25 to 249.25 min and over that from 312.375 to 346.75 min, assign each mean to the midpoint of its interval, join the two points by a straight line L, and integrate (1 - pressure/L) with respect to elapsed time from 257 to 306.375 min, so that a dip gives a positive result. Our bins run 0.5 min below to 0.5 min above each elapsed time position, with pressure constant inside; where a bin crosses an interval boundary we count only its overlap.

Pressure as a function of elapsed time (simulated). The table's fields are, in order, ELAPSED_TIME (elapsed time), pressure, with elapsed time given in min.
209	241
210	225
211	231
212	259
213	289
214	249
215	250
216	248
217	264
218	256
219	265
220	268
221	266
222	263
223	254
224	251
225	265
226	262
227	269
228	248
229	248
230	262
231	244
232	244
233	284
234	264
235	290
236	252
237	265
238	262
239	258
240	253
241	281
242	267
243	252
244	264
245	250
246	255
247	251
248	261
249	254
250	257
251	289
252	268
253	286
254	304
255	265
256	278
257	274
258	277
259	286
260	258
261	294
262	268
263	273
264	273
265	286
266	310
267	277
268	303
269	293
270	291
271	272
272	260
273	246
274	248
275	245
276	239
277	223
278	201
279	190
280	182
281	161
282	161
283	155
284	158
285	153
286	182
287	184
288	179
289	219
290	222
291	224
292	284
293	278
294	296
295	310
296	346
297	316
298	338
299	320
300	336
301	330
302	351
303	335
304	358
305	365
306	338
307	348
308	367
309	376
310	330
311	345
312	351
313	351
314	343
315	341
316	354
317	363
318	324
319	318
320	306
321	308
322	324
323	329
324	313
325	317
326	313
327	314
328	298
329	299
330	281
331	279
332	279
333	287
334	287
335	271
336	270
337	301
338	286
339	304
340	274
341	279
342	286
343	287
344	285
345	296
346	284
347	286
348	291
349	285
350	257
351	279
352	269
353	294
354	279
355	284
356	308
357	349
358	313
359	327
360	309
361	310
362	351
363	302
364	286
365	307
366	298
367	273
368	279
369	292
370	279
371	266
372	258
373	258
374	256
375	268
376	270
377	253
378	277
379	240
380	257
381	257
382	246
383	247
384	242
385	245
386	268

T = 3.2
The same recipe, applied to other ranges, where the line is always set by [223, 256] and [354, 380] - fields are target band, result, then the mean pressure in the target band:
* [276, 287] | 3.71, 180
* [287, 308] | -2.19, 303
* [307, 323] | -3.58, 340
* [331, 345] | -0.12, 285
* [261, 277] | -0.15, 271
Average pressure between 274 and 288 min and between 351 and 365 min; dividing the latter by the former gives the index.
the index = 1.61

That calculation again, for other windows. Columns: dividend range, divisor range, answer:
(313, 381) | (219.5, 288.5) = 1.17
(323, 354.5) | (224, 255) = 1.10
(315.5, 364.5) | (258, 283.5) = 1.21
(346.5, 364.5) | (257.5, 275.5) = 1.08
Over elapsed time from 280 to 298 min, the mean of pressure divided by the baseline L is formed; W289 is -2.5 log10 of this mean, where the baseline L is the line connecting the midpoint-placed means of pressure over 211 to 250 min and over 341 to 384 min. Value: 0.19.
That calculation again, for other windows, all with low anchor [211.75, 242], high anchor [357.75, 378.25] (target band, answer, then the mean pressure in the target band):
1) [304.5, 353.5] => -0.11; 309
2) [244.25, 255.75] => -0.01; 267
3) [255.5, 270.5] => -0.06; 283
